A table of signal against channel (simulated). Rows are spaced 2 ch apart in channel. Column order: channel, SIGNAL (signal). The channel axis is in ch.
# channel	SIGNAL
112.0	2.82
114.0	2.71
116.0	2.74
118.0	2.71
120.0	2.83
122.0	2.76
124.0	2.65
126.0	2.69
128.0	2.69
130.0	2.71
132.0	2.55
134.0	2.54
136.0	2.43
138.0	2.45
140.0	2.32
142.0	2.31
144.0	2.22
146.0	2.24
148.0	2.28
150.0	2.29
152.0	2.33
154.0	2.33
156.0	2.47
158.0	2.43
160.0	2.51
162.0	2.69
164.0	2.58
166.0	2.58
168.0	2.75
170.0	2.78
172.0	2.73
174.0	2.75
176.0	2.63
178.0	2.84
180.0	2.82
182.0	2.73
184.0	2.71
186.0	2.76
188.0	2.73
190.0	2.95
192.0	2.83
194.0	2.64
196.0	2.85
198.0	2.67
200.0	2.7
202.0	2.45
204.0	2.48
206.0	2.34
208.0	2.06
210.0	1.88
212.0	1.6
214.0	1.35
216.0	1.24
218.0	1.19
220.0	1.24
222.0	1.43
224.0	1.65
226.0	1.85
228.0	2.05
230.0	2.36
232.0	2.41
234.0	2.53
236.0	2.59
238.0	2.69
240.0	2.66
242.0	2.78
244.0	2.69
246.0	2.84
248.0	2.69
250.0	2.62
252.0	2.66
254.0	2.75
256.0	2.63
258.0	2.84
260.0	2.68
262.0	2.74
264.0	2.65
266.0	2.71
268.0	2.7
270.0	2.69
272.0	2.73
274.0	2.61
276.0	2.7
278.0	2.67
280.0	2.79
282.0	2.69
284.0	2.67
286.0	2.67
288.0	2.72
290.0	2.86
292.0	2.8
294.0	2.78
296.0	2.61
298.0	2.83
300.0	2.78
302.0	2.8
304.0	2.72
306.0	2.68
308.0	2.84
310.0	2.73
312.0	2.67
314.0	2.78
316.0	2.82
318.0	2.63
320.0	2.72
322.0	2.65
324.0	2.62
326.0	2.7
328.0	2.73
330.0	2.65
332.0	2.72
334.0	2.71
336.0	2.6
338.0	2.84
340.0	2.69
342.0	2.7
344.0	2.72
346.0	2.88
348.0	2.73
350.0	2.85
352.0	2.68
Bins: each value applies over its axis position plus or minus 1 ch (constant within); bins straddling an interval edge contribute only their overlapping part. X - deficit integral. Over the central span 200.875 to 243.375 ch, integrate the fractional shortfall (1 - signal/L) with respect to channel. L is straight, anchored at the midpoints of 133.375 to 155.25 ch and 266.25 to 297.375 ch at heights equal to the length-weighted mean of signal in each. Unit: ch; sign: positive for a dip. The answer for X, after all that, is 8.4 ch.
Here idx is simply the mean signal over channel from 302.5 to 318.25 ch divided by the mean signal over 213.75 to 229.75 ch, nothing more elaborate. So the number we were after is 1.77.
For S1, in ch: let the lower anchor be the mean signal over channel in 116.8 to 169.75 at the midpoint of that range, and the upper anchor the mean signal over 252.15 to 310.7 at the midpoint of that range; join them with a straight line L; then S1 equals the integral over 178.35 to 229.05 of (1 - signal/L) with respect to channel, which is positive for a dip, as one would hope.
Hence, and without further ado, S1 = 7.5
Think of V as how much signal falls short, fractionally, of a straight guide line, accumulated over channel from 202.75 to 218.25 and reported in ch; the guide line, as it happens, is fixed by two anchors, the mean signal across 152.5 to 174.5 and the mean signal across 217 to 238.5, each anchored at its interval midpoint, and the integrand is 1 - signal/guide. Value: 2.5 ch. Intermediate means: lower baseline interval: 2.59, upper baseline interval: 1.98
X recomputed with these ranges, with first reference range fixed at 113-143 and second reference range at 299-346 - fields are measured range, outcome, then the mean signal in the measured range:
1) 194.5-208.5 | 0.6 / 2.53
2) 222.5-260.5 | 2.4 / 2.51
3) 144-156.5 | 1.5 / 2.31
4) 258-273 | -0.1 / 2.71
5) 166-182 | -0.7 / 2.74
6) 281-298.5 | -0.2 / 2.73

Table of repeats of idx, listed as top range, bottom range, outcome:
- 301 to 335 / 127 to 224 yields 1.14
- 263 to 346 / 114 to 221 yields 1.11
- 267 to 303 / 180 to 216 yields 1.12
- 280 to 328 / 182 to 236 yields 1.24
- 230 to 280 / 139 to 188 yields 1.05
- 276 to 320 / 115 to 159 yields 1.10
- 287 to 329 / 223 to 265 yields 1.08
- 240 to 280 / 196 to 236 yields 1.35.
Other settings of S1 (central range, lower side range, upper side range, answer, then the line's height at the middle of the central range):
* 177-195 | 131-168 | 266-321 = -2.0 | 2.5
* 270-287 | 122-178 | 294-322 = 0.0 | 2.7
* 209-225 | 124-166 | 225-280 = 7.0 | 2.56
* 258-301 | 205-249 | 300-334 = -4.6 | 2.46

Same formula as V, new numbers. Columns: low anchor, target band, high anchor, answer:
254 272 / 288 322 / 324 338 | -0.64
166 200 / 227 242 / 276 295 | 1.39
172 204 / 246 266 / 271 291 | 0.09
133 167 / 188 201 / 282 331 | -1.40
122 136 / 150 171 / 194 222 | -1.36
